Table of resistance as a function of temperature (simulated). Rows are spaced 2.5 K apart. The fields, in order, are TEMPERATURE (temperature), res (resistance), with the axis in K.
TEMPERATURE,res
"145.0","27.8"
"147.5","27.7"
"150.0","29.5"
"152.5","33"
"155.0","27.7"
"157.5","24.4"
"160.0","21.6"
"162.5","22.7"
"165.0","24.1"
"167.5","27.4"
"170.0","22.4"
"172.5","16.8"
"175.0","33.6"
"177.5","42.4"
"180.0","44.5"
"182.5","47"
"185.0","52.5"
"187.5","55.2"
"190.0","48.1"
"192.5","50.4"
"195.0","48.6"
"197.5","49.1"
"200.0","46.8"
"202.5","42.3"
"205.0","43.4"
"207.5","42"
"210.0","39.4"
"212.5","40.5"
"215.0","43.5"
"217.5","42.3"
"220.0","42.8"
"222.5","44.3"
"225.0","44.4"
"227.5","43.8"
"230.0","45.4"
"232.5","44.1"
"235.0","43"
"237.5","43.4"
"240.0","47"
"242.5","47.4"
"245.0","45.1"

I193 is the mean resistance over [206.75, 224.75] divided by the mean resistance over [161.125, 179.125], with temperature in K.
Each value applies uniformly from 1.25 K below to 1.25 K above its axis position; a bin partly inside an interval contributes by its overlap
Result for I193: 1.5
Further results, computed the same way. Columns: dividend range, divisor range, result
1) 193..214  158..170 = 1.86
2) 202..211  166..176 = 1.68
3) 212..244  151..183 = 1.50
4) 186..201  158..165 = 2.19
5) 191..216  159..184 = 1.46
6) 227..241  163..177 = 1.73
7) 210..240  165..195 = 1.09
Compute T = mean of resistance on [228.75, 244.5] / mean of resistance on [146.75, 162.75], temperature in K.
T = 1.68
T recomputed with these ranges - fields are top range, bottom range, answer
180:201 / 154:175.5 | 2.05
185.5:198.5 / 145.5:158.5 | 1.77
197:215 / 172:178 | 1.38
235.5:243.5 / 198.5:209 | 1.04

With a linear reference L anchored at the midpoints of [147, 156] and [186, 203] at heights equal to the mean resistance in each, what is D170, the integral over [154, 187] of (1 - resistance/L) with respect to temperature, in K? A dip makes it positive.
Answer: 6.0 K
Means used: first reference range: 29.7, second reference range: 49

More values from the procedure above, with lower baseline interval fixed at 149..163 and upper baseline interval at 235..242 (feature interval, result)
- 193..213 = -4.01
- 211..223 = -0.67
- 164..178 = 1.41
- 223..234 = -0.41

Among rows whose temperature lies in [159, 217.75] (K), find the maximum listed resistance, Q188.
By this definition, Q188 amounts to 55.2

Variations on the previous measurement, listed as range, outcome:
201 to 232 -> 45.4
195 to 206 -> 49.1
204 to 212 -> 43.4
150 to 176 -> 33.6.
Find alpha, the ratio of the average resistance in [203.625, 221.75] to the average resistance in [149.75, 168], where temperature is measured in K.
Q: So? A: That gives 1.61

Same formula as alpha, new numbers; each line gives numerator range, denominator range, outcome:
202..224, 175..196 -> 0.89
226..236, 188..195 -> 0.89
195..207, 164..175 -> 1.91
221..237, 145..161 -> 1.61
